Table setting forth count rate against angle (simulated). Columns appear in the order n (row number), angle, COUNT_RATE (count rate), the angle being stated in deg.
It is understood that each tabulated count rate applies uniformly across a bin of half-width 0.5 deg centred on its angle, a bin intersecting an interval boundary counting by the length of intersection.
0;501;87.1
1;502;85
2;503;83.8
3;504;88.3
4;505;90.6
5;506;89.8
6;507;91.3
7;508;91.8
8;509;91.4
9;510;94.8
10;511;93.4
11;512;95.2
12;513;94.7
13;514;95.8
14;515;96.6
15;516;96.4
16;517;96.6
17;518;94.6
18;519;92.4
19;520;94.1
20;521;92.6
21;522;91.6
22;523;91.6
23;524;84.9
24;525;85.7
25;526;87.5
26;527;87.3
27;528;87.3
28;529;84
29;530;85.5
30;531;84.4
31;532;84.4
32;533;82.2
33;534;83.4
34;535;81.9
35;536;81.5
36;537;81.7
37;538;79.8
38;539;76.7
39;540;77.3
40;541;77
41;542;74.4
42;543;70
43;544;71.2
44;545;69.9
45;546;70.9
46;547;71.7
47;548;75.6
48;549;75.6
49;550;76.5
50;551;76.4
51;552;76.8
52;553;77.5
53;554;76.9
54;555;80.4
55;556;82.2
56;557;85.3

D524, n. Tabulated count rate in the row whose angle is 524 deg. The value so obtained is 84.9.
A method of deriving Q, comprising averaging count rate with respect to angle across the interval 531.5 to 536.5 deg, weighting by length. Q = 82.7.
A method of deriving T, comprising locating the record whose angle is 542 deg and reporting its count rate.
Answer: 74.4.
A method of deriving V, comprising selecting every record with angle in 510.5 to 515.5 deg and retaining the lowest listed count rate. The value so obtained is 93.4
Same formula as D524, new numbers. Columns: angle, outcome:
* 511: 93.4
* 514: 95.8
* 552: 76.8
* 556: 82.2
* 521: 92.6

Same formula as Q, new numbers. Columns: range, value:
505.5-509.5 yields 91.1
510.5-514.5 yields 94.8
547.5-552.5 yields 76.2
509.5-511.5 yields 94.1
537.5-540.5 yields 77.9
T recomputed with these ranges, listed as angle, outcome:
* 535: 81.9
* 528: 87.3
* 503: 83.8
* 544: 71.2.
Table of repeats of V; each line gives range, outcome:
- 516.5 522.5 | 91.6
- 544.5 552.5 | 69.9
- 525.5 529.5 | 84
